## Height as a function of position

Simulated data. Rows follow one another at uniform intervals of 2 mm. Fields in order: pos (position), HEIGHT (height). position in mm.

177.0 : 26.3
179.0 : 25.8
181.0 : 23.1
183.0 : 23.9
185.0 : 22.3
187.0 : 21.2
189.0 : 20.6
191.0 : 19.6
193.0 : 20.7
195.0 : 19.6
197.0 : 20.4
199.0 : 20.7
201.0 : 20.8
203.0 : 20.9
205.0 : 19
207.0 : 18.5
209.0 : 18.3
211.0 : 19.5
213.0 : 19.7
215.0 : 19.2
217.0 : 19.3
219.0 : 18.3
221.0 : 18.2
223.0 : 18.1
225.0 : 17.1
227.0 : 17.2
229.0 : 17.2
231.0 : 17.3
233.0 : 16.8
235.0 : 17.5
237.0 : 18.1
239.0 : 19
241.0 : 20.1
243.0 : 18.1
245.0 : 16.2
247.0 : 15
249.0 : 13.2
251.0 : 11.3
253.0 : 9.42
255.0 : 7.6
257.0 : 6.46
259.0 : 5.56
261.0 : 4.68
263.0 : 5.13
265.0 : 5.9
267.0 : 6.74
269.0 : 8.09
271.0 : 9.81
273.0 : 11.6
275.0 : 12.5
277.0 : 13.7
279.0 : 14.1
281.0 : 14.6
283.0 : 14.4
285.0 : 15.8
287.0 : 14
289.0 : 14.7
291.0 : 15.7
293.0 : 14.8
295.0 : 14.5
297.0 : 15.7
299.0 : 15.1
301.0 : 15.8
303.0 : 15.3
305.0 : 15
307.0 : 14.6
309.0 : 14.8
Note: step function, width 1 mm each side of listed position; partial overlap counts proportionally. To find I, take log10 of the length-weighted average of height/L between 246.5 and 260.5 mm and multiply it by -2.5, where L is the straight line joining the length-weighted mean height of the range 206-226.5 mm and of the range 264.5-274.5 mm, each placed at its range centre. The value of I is 0.26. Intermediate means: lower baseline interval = 18.6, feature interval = 9.42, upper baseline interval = 8.76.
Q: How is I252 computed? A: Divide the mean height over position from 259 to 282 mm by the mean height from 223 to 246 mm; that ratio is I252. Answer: 0.54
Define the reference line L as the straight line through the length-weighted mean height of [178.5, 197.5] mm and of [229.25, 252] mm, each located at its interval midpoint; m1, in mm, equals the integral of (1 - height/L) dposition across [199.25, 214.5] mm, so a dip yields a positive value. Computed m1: 0.21 mm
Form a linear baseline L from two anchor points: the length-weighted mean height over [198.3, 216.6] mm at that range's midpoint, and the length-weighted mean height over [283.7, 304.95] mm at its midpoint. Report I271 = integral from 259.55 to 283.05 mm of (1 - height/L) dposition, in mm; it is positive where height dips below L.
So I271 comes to 9.20 mm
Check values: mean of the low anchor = 19.6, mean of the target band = 9.84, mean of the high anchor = 15.1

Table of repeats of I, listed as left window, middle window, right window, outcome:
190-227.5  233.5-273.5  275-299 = 0.41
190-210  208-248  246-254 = -0.17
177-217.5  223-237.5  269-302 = 0.06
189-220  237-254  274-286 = 0.09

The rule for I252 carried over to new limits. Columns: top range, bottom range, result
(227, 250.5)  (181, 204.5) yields 0.81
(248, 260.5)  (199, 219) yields 0.45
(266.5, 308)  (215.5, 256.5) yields 0.85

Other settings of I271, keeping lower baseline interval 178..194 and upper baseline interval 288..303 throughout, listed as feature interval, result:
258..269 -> 7.3 mm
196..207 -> 0.5 mm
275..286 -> 1.2 mm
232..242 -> 0.3 mm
